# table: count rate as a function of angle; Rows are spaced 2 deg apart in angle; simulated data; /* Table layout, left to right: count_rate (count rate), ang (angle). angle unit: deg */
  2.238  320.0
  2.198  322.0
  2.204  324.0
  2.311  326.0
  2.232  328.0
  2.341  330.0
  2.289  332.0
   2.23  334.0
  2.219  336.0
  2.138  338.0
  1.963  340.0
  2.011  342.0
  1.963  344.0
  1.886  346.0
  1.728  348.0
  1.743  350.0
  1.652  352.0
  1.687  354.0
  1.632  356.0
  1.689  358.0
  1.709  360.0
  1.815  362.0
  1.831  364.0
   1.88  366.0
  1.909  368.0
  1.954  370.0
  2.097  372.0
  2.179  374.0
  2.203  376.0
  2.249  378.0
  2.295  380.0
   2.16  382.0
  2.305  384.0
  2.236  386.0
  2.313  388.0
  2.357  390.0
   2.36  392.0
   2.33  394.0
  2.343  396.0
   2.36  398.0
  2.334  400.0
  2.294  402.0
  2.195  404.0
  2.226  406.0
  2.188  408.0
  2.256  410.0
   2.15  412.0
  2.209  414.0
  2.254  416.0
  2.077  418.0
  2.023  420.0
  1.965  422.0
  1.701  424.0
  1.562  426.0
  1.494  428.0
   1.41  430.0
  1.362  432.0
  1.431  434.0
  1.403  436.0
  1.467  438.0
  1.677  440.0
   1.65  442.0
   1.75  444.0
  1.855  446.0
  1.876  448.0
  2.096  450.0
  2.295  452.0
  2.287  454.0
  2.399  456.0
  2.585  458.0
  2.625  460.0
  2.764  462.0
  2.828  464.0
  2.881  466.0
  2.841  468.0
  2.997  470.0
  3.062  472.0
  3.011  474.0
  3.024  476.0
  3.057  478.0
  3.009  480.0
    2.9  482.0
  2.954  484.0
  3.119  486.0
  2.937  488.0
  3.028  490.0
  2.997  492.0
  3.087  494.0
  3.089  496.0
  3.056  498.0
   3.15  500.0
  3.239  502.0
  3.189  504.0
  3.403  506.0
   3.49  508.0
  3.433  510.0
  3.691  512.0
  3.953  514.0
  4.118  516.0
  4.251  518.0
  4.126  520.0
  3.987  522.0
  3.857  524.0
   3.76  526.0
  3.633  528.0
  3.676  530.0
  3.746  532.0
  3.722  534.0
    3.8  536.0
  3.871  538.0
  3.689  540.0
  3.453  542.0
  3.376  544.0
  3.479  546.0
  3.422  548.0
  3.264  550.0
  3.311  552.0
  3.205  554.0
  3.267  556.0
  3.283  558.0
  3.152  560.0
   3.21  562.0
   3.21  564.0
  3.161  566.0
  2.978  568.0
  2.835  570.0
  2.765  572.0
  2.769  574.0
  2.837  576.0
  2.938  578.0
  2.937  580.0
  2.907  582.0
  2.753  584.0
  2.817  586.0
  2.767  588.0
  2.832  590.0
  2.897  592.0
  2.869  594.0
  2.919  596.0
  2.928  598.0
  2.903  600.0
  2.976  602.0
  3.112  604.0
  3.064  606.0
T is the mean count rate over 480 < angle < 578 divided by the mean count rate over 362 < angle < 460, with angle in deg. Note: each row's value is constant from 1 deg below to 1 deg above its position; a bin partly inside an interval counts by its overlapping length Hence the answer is 1.6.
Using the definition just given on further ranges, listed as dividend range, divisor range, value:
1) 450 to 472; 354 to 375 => 1.42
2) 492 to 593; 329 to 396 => 1.63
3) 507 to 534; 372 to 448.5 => 1.90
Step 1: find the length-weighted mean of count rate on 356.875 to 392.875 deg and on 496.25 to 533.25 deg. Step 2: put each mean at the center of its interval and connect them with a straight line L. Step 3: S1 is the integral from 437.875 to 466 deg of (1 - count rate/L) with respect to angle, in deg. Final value 7.2 deg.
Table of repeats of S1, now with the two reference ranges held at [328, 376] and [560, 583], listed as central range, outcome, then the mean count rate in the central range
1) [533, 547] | -4.0 deg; 3.63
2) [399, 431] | 3.1 deg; 2.02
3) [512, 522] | -4.9 deg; 4.06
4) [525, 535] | -3.4 deg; 3.71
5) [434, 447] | 4.1 deg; 1.62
